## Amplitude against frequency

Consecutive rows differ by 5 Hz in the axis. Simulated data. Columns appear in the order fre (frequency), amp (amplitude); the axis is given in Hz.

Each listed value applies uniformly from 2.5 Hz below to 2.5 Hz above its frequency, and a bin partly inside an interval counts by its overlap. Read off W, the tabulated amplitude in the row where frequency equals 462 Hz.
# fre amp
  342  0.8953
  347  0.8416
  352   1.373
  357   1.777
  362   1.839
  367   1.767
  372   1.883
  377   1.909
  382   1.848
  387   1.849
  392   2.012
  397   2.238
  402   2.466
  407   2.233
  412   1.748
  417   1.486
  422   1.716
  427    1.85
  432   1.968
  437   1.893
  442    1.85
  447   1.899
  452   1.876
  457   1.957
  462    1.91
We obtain 1.91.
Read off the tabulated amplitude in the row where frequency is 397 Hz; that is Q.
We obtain 2.238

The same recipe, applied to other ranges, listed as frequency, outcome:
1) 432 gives 1.968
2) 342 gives 0.8953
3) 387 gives 1.849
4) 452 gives 1.876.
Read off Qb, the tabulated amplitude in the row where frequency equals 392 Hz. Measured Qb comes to 2.012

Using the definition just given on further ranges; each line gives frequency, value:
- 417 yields 1.486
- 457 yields 1.957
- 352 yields 1.373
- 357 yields 1.777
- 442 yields 1.85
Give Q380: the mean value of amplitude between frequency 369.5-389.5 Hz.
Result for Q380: 1.87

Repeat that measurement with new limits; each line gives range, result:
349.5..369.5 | 1.69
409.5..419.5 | 1.62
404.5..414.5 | 1.99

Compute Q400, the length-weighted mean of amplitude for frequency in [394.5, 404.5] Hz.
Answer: 2.35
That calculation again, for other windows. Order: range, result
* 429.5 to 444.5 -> 1.9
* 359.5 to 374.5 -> 1.83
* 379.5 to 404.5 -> 2.08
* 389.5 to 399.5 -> 2.12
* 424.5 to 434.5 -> 1.91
